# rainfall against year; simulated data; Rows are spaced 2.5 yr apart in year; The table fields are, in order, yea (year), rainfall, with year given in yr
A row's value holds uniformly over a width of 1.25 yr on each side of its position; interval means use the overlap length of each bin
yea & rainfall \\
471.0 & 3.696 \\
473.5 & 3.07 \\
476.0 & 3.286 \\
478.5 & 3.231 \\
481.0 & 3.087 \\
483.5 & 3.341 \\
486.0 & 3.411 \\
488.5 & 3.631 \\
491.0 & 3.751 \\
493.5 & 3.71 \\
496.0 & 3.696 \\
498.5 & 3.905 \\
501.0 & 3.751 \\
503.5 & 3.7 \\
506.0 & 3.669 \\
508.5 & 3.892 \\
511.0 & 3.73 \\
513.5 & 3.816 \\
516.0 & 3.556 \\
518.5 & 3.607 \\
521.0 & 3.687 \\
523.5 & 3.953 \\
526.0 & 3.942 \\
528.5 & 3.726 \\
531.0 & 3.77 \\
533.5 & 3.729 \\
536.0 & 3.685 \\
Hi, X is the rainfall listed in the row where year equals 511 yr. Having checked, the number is 3.73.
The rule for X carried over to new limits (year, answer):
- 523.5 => 3.953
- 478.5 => 3.231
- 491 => 3.751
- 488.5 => 3.631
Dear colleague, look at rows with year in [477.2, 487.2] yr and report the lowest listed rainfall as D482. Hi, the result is 3.087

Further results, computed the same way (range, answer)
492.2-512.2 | 3.669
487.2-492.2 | 3.631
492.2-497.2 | 3.696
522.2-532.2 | 3.726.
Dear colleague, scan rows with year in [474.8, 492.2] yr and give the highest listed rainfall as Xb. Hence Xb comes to 3.751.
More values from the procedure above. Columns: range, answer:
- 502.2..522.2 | 3.892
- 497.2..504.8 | 3.905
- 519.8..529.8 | 3.953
